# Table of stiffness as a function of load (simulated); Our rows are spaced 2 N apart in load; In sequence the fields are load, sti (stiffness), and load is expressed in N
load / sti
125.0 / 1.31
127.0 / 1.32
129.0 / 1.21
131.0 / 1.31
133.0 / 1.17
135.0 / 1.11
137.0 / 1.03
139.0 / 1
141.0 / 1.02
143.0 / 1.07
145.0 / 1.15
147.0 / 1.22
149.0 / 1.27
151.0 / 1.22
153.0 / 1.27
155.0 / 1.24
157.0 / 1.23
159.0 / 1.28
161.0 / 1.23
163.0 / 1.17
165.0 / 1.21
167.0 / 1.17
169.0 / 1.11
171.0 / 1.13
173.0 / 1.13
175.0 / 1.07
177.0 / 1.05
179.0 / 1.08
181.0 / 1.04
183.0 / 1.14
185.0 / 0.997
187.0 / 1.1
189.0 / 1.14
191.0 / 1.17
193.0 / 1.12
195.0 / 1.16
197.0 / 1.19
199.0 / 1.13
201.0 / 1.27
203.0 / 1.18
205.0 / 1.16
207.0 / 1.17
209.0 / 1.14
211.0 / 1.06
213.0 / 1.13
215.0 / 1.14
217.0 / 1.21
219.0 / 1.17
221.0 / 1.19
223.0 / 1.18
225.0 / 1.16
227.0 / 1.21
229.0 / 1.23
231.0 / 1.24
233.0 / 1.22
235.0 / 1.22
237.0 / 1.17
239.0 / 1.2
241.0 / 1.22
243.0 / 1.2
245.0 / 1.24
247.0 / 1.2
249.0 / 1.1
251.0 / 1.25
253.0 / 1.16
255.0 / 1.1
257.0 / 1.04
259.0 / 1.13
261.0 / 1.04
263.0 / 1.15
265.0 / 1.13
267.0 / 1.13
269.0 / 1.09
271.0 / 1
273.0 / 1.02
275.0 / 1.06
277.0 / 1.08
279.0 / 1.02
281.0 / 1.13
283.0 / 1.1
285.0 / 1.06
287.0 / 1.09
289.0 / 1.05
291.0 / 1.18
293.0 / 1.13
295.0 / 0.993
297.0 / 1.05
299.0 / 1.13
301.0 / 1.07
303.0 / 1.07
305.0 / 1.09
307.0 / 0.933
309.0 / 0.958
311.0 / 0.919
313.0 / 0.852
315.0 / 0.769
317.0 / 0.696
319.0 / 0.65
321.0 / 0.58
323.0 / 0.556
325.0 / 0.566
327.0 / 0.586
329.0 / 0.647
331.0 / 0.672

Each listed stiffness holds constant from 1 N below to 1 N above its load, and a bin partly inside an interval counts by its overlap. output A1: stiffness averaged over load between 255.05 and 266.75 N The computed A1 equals 1.1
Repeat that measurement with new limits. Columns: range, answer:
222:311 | 1.12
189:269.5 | 1.17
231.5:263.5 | 1.17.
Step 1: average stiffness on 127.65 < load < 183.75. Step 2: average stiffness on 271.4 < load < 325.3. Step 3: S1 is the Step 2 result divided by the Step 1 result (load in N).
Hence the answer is 0.83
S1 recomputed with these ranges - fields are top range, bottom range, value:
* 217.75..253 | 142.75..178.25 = 1.02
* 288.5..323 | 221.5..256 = 0.78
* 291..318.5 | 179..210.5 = 0.86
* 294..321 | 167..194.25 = 0.84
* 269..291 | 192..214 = 0.92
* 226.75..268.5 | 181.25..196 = 1.05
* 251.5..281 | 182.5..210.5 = 0.95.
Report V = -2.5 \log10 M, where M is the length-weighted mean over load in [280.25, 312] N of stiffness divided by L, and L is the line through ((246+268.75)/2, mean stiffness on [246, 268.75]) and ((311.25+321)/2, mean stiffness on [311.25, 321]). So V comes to -0.21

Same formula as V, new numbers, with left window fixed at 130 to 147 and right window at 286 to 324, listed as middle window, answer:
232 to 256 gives -0.19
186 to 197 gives -0.08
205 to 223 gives -0.12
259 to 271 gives -0.13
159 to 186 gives -0.04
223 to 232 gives -0.18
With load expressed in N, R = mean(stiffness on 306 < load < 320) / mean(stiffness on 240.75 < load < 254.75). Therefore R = 0.69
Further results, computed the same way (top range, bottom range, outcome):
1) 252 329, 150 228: 0.85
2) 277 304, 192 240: 0.92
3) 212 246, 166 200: 1.07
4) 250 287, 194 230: 0.93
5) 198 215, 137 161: 0.98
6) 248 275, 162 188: 0.99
